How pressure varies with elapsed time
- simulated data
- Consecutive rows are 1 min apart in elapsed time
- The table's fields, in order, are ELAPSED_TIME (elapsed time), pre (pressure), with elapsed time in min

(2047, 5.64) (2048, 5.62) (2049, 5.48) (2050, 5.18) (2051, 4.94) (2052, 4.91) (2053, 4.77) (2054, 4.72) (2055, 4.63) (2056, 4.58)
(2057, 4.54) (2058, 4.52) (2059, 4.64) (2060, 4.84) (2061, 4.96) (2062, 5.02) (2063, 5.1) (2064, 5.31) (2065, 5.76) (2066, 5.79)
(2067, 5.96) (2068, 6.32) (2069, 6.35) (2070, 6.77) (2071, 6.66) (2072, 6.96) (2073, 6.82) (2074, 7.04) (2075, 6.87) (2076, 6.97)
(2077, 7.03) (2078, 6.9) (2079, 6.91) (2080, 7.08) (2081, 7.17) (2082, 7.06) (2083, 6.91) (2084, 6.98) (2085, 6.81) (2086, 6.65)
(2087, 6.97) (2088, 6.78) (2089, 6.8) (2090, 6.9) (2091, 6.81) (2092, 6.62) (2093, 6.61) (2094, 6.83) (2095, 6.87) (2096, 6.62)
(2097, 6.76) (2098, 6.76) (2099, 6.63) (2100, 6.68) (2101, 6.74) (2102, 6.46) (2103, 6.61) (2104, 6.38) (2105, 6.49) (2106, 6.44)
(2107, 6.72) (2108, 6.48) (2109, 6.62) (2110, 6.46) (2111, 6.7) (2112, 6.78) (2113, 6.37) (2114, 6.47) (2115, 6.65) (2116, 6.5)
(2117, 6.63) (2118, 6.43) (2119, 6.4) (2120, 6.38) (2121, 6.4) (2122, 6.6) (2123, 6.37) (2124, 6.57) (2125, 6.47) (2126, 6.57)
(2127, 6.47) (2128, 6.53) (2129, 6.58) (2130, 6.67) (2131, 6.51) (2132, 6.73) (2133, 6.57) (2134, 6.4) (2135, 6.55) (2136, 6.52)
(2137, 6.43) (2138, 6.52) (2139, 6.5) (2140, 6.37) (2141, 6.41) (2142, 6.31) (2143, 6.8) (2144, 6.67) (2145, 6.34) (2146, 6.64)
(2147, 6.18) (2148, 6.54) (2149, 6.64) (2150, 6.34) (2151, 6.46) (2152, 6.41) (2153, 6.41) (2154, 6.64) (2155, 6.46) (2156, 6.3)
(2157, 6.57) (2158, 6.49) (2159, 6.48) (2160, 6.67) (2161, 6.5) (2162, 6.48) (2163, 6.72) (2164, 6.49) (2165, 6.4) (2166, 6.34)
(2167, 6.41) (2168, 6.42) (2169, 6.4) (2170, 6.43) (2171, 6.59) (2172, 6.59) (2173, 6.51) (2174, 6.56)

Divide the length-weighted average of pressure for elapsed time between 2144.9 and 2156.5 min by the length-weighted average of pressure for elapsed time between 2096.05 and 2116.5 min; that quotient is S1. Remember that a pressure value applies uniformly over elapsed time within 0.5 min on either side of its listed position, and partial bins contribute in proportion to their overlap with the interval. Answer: 0.98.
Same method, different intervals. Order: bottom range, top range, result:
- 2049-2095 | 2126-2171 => 1.06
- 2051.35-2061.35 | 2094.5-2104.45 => 1.41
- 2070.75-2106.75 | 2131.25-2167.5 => 0.96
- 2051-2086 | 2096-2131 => 1.09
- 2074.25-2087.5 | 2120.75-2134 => 0.94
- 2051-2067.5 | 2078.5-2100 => 1.37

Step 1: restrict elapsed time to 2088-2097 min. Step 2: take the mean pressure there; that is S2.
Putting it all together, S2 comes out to 6.76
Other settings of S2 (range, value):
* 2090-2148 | 6.56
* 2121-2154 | 6.5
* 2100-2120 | 6.54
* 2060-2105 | 6.55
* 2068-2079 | 6.82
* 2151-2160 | 6.48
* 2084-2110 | 6.68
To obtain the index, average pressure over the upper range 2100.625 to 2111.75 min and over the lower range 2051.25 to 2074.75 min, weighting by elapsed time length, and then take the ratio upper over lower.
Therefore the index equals 1.2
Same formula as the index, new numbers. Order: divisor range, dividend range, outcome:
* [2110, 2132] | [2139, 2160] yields 0.99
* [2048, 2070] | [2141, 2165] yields 1.25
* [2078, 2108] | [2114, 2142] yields 0.96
